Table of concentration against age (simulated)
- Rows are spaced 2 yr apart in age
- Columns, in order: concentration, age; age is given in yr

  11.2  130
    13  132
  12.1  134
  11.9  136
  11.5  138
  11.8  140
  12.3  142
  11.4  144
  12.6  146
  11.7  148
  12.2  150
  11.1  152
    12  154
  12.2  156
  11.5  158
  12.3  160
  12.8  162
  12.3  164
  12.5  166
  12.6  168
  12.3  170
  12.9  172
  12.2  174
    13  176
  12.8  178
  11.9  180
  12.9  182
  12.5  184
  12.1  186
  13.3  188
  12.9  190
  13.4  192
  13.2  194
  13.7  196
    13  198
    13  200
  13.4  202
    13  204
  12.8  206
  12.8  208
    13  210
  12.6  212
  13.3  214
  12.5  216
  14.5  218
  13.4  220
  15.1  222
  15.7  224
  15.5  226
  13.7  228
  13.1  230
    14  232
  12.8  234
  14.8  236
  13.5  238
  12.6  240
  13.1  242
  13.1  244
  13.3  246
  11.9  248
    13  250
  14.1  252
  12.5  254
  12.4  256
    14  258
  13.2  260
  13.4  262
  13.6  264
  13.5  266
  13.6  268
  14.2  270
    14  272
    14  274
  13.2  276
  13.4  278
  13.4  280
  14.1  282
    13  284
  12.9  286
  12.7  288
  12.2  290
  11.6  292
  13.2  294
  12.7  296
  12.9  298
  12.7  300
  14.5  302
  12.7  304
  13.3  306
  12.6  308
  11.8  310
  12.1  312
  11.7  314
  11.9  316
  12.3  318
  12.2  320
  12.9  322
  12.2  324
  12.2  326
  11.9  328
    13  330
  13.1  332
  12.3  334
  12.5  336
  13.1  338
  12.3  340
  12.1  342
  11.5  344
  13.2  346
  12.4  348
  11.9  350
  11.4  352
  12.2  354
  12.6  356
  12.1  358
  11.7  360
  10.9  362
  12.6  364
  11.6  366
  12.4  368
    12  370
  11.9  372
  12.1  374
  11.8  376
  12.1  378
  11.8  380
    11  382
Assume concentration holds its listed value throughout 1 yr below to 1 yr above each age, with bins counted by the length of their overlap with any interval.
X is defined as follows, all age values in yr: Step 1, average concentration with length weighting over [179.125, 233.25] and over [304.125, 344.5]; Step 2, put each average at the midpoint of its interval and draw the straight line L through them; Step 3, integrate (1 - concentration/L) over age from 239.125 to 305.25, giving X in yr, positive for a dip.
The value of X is -1.9 yr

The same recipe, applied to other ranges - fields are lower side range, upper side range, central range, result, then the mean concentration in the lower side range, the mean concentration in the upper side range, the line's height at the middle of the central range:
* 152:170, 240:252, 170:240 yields -3.8 yr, 12.2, 13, 12.6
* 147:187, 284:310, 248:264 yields -0.7 yr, 12.3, 12.8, 12.6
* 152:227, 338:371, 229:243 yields -0.8 yr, 13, 12.1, 12.7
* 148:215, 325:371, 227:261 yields -2.1 yr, 12.6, 12.2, 12.5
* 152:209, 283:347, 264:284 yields -1.7 yr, 12.7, 12.5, 12.6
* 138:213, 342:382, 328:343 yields -0.6 yr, 12.5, 12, 12.1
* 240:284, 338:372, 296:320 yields 0.3 yr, 13.4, 12.1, 12.7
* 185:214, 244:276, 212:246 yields -1.4 yr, 13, 13.4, 13.2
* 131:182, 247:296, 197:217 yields -0.5 yr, 12.2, 13.2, 12.6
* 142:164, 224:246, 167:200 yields -0.4 yr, 12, 13.7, 12.6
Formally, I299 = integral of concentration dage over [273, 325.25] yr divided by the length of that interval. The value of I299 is 12.8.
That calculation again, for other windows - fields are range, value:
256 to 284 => 13.6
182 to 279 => 13.4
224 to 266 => 13.4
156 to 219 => 12.8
